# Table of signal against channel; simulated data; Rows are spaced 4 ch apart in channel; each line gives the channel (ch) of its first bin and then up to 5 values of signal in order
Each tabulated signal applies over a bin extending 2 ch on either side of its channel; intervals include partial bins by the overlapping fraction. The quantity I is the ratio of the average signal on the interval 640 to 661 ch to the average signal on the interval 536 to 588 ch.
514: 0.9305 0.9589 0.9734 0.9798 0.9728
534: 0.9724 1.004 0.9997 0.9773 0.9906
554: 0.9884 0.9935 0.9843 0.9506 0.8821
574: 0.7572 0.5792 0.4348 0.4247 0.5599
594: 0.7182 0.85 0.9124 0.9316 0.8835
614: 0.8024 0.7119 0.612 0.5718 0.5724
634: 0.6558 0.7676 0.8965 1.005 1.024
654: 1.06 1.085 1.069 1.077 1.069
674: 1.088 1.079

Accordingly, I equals 1.2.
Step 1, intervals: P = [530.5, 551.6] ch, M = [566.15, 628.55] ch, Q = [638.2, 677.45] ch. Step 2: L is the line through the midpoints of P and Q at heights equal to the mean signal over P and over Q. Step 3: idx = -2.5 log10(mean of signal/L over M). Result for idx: 0.37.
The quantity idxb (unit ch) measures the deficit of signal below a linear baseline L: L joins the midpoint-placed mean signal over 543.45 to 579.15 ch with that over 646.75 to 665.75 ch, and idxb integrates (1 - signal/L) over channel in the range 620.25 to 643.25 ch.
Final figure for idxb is 7.8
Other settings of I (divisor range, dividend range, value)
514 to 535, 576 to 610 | 0.71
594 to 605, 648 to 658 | 1.23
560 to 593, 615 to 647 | 1.03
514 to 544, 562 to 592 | 0.69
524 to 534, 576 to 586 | 0.50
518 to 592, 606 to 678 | 1.03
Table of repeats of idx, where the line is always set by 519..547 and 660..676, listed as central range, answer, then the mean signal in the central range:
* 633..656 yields 0.16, 0.912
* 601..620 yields 0.22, 0.845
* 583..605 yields 0.43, 0.692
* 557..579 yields 0.16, 0.864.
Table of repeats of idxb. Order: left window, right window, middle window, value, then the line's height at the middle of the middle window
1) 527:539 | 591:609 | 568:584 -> 4.10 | 0.89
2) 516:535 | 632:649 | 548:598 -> 7.93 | 0.918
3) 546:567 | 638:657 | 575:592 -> 8.08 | 0.981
